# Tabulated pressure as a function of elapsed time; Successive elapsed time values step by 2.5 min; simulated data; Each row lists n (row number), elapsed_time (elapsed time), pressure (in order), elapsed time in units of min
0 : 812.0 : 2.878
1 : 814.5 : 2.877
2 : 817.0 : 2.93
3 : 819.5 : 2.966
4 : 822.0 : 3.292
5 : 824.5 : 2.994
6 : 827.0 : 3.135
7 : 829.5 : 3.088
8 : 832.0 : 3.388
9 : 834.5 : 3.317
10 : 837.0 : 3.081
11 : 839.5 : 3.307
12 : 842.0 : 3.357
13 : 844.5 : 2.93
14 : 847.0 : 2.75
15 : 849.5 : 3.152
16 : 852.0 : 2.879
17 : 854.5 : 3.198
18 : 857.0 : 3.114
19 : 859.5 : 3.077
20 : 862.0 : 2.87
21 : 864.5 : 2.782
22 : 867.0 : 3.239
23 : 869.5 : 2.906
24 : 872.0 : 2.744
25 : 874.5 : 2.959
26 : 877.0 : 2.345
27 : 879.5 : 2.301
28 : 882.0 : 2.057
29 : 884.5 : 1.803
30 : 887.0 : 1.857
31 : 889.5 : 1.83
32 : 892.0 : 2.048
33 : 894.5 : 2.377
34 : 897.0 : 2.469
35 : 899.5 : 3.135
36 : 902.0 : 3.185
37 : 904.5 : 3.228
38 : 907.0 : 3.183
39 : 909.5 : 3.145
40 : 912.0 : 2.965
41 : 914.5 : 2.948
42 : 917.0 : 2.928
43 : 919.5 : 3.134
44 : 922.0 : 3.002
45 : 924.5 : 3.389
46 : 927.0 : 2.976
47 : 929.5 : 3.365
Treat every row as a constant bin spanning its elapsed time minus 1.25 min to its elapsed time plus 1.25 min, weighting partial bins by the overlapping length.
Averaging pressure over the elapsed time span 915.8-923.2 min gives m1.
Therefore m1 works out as 3.02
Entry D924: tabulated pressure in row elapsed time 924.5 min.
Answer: 3.389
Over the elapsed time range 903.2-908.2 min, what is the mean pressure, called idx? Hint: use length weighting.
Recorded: 3.21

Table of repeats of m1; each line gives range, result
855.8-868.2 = 3.02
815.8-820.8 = 2.95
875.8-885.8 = 2.12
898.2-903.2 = 3.15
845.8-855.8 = 3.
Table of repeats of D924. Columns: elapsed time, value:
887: 1.857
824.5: 2.994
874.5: 2.959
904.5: 3.228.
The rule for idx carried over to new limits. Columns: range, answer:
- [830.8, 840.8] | 3.27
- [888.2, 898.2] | 2.18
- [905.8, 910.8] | 3.16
